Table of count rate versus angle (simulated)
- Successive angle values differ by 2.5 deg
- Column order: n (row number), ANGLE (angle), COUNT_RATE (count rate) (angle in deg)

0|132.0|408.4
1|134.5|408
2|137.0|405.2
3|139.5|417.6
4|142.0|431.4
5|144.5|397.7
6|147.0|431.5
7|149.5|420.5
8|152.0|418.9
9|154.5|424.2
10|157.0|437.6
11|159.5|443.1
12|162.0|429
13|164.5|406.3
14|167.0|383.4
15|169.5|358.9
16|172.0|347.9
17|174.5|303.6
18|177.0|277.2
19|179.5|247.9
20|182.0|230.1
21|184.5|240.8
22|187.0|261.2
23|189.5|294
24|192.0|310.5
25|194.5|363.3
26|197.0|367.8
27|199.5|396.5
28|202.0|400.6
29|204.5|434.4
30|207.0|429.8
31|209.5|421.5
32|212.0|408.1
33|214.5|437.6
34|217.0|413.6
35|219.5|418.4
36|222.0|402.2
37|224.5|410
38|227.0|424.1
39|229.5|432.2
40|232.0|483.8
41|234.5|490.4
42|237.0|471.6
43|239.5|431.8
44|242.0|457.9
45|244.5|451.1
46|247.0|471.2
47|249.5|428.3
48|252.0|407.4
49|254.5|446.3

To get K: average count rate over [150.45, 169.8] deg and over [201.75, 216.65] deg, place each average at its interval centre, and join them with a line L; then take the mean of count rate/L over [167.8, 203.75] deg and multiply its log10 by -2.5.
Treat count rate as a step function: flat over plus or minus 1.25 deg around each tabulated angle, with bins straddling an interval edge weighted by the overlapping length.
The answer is 0.30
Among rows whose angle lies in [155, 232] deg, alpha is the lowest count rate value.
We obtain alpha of 230.1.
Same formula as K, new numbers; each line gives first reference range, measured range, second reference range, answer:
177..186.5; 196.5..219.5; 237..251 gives -0.24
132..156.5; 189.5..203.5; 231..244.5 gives 0.22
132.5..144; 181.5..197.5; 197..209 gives 0.36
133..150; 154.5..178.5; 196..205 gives 0.09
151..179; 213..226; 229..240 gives 0.08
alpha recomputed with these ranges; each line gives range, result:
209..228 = 402.2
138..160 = 397.7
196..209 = 367.8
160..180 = 247.9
